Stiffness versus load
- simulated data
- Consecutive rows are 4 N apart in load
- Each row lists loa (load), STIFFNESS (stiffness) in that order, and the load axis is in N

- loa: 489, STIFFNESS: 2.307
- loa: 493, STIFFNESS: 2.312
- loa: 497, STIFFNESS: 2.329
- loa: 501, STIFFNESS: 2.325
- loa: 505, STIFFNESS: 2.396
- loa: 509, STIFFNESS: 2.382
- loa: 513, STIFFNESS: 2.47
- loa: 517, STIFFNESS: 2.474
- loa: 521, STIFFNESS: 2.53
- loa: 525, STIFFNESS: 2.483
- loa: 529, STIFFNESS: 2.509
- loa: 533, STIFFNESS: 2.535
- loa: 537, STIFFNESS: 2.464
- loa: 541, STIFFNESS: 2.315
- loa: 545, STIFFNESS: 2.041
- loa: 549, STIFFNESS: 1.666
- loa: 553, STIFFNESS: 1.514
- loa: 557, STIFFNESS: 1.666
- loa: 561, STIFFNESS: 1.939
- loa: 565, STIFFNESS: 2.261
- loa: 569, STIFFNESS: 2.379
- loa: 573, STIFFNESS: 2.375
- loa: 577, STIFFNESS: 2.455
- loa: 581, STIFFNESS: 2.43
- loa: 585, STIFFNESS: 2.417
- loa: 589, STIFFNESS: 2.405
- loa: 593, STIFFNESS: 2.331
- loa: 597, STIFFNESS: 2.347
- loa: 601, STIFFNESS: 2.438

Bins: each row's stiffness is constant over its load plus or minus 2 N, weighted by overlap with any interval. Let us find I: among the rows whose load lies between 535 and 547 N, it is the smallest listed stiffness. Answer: 2.041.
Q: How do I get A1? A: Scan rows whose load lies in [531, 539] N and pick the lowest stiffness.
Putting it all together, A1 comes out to 2.464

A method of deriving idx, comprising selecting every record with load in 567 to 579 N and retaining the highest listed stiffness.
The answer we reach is 2.455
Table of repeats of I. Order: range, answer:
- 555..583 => 1.666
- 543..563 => 1.514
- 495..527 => 2.325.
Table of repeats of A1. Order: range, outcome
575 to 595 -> 2.331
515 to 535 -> 2.474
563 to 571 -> 2.261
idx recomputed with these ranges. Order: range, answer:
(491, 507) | 2.396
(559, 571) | 2.379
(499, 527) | 2.53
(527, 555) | 2.535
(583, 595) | 2.417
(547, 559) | 1.666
